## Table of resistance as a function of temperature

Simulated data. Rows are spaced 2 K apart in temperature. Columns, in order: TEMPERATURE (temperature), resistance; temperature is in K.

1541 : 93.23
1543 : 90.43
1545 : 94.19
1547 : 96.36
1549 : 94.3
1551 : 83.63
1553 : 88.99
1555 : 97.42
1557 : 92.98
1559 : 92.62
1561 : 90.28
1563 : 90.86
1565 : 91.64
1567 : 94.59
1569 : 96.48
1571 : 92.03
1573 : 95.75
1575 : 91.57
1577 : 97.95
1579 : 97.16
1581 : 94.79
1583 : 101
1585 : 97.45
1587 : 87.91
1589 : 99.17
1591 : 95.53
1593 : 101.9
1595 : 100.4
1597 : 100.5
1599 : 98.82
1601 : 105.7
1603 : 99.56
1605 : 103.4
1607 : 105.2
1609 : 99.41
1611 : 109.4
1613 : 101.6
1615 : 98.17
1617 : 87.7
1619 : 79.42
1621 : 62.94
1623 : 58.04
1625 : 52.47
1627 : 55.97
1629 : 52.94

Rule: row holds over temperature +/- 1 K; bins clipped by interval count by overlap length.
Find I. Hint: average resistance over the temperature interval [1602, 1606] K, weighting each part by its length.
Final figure 101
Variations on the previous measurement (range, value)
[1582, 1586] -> 99.2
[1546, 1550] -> 95.3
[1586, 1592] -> 94.2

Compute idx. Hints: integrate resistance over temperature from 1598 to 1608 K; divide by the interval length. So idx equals 103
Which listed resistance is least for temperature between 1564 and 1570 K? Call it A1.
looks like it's 91.64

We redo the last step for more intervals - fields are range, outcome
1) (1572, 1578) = 91.57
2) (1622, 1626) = 52.47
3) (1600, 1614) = 99.41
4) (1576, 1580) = 97.16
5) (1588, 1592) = 95.53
